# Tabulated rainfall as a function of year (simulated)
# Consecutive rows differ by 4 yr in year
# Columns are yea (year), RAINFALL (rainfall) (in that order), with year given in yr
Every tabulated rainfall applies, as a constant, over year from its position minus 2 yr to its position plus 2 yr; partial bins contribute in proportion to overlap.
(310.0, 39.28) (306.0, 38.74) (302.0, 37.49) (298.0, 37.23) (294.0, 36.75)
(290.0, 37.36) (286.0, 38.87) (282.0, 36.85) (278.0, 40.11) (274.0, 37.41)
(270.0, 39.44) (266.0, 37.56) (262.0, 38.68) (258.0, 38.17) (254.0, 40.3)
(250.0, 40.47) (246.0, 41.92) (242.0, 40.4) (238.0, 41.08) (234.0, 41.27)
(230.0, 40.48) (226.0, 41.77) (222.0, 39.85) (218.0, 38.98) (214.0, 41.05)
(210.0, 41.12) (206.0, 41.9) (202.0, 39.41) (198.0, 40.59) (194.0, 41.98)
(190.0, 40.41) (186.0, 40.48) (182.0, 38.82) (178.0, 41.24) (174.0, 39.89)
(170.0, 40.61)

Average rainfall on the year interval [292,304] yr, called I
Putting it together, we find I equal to 37.2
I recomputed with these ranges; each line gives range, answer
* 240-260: 40.3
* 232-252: 41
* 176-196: 40.6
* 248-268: 39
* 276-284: 38.5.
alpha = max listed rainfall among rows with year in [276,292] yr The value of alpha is 40.11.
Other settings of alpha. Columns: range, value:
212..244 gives 41.77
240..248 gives 41.92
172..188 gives 41.24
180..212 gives 41.98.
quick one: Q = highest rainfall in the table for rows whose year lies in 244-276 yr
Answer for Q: 41.92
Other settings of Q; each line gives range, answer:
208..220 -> 41.12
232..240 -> 41.27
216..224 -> 39.85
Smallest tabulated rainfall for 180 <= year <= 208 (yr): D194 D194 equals 38.82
